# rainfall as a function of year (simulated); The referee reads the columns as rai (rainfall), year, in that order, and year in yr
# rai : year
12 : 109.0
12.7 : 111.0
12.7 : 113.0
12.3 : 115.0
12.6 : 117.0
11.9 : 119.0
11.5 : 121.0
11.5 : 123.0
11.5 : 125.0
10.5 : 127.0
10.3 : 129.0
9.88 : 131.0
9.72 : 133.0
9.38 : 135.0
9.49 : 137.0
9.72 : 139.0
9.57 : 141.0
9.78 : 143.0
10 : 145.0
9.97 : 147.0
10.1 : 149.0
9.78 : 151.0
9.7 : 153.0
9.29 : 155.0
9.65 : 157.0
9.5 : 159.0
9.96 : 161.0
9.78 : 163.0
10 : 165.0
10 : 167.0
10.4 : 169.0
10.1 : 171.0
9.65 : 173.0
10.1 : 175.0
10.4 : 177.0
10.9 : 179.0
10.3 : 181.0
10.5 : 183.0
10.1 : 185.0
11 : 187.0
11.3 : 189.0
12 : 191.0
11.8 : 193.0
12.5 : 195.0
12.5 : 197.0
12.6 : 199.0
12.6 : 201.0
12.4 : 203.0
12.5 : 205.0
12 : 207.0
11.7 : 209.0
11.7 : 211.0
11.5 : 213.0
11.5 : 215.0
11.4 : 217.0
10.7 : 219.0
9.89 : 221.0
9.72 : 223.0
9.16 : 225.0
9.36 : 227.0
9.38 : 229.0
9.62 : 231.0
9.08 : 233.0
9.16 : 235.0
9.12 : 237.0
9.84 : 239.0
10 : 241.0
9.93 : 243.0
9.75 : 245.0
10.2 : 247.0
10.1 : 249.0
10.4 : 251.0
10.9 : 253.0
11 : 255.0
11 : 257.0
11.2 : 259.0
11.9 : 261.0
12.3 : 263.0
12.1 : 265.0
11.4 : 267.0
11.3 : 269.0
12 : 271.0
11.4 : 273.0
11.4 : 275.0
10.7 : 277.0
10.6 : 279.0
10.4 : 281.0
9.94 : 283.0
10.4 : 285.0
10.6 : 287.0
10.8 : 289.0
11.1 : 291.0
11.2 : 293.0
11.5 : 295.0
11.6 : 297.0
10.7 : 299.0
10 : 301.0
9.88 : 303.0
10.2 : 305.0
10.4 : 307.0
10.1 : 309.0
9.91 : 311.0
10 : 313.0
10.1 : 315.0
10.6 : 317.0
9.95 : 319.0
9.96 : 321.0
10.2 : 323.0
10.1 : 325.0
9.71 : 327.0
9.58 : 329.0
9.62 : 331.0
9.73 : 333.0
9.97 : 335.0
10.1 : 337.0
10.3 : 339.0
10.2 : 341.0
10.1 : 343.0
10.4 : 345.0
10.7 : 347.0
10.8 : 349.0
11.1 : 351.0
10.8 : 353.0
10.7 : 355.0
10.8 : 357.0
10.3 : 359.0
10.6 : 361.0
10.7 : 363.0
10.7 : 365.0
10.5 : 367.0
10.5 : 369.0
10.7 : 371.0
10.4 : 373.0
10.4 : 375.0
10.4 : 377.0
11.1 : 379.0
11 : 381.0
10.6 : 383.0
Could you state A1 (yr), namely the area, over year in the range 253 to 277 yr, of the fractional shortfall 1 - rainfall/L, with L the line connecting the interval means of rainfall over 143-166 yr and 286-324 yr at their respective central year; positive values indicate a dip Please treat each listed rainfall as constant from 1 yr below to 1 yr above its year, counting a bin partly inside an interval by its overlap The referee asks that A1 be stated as -2.8 yr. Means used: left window 9.79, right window 10.5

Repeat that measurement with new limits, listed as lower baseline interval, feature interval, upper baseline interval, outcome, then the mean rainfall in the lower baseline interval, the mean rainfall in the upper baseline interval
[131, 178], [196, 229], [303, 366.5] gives -4.30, 9.83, 10.3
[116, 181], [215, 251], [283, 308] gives 2.13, 10.2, 10.7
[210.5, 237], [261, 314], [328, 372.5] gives -3.17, 10.1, 10.4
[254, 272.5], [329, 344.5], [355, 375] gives 1.23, 11.6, 10.6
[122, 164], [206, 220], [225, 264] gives -1.91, 9.96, 10.2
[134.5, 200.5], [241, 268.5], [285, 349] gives -1.52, 10.4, 10.3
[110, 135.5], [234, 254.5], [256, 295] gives 2.23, 11.3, 11.2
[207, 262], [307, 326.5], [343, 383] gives 0.81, 10.4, 10.6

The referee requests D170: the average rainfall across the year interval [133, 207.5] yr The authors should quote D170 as 10.6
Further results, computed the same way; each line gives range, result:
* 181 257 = 10.8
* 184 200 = 11.7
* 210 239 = 10.1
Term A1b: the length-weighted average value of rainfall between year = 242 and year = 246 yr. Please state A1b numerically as 9.84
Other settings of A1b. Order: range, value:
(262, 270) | 11.8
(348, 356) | 10.8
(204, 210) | 12.1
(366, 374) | 10.5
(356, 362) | 10.6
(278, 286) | 10.3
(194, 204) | 12.5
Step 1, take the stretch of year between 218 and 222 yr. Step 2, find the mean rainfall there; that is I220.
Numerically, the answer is 10.3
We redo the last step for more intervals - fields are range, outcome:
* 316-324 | 10.2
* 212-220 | 11.3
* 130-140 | 9.64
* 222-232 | 9.45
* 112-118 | 12.5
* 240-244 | 9.96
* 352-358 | 10.8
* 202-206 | 12.4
